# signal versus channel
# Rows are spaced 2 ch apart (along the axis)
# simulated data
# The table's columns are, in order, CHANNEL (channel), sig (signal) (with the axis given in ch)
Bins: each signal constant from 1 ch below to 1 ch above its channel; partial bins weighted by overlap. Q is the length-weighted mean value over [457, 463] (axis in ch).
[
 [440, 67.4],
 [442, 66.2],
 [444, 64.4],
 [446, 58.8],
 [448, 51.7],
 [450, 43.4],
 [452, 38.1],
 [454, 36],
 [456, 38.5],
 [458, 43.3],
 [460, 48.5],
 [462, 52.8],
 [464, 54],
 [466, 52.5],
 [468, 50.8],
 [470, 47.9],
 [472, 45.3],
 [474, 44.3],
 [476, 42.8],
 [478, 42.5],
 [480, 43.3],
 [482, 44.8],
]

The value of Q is 48.2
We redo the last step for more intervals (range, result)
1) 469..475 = 45.8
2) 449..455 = 39.2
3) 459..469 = 51.7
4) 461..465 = 53.4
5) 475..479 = 42.6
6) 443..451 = 54.6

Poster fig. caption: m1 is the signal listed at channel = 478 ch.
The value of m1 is 42.5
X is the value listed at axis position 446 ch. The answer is 58.8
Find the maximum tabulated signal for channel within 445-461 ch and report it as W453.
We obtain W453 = 58.8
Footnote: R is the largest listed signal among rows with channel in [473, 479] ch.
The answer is 44.3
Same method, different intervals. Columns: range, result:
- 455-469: 54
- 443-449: 64.4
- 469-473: 47.9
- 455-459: 43.3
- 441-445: 66.2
